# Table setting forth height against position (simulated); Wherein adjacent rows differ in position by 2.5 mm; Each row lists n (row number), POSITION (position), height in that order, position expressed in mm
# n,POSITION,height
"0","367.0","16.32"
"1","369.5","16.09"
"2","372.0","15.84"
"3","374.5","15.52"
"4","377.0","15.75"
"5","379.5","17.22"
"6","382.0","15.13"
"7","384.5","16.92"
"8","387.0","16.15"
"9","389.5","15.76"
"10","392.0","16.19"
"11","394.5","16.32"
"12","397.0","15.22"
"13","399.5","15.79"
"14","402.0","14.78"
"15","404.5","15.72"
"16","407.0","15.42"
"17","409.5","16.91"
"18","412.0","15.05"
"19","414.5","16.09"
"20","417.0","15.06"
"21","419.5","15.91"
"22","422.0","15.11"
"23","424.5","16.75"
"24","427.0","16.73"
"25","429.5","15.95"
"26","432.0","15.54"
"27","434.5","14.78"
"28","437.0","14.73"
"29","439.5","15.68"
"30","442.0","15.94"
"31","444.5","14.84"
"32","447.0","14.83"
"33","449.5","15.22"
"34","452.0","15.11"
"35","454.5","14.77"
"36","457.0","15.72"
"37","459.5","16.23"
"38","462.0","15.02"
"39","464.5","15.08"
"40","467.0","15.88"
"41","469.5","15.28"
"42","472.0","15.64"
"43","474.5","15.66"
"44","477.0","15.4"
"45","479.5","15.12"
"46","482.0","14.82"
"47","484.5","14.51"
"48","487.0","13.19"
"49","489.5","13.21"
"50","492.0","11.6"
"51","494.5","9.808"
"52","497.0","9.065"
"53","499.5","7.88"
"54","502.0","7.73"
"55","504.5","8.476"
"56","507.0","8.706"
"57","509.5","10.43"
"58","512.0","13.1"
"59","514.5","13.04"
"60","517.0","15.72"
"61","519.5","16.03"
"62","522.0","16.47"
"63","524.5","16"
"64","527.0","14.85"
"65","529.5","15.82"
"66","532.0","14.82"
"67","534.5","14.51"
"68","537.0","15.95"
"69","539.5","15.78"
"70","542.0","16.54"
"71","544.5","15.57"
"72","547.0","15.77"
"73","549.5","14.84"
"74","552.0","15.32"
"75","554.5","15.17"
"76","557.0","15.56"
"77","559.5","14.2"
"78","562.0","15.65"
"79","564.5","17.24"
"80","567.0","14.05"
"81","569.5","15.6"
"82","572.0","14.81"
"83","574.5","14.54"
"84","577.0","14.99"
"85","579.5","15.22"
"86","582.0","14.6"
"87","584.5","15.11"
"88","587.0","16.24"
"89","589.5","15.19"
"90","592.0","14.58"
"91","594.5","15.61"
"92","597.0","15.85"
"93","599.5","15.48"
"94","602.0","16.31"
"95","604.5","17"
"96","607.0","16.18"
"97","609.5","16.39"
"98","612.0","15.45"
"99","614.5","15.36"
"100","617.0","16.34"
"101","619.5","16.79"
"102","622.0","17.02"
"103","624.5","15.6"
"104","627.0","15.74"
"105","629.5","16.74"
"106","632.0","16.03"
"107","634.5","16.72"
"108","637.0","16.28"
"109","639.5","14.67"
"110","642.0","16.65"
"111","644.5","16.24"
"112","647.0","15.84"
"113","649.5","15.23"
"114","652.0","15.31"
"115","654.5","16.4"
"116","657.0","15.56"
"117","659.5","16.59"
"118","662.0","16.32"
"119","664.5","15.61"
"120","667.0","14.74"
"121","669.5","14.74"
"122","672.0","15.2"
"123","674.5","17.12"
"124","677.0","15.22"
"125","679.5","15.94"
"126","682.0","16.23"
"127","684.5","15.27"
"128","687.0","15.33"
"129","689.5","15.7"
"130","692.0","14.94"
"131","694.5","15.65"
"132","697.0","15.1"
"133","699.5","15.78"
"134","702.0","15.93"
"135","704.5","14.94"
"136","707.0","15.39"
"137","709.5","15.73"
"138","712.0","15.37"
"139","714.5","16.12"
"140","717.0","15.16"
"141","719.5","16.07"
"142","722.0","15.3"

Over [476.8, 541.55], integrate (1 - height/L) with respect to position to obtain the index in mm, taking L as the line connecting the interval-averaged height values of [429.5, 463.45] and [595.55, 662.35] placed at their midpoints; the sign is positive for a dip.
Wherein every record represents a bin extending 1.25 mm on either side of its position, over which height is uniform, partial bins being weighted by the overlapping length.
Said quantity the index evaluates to 10.0 mm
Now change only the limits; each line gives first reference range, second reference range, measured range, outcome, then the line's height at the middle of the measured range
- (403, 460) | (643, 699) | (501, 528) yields 4.8 mm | 15.6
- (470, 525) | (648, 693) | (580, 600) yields -1.4 mm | 14.3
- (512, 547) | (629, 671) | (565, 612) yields 0.5 mm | 15.6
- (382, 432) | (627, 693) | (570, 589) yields 0.9 mm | 15.8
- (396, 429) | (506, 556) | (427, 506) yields 6.9 mm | 15.3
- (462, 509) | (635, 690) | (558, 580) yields -1.6 mm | 14.1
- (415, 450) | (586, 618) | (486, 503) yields 5.7 mm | 15.6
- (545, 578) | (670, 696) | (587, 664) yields -2.7 mm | 15.4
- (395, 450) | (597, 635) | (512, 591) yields 3.4 mm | 16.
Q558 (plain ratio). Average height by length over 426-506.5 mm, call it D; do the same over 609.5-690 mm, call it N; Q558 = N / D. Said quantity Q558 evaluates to 1.14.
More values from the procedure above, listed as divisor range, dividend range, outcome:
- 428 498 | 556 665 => 1.08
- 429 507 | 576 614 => 1.13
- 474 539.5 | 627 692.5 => 1.20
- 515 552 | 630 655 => 1.03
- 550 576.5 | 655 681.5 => 1.04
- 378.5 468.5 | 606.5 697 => 1.01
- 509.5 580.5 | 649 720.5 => 1.03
